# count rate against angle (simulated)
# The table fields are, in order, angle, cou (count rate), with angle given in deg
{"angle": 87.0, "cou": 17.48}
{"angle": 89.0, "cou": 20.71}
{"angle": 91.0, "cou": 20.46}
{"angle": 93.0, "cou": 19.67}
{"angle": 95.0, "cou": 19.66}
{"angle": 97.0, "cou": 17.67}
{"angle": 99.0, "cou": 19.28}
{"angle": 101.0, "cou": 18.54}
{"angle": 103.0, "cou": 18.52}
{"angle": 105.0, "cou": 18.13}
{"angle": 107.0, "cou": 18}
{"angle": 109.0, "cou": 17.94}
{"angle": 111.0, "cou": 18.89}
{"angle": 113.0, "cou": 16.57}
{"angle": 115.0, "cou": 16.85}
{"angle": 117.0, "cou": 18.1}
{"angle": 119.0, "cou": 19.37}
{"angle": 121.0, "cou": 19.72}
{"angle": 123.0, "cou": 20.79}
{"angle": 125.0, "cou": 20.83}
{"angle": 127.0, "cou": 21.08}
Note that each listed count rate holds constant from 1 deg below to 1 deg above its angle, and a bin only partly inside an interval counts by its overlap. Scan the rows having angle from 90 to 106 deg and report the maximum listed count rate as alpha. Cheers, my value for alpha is 20.46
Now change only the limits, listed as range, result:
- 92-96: 19.67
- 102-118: 18.89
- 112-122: 19.72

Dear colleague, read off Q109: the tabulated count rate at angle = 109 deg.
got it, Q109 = 17.94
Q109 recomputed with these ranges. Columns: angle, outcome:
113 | 16.57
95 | 19.66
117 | 18.1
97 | 17.67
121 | 19.72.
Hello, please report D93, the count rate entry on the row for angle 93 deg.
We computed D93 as 19.67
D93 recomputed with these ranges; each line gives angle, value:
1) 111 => 18.89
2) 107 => 18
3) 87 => 17.48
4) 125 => 20.83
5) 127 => 21.08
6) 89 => 20.71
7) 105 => 18.13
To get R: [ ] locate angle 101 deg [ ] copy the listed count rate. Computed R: 18.54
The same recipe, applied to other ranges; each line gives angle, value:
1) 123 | 20.79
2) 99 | 19.28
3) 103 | 18.52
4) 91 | 20.46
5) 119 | 19.37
